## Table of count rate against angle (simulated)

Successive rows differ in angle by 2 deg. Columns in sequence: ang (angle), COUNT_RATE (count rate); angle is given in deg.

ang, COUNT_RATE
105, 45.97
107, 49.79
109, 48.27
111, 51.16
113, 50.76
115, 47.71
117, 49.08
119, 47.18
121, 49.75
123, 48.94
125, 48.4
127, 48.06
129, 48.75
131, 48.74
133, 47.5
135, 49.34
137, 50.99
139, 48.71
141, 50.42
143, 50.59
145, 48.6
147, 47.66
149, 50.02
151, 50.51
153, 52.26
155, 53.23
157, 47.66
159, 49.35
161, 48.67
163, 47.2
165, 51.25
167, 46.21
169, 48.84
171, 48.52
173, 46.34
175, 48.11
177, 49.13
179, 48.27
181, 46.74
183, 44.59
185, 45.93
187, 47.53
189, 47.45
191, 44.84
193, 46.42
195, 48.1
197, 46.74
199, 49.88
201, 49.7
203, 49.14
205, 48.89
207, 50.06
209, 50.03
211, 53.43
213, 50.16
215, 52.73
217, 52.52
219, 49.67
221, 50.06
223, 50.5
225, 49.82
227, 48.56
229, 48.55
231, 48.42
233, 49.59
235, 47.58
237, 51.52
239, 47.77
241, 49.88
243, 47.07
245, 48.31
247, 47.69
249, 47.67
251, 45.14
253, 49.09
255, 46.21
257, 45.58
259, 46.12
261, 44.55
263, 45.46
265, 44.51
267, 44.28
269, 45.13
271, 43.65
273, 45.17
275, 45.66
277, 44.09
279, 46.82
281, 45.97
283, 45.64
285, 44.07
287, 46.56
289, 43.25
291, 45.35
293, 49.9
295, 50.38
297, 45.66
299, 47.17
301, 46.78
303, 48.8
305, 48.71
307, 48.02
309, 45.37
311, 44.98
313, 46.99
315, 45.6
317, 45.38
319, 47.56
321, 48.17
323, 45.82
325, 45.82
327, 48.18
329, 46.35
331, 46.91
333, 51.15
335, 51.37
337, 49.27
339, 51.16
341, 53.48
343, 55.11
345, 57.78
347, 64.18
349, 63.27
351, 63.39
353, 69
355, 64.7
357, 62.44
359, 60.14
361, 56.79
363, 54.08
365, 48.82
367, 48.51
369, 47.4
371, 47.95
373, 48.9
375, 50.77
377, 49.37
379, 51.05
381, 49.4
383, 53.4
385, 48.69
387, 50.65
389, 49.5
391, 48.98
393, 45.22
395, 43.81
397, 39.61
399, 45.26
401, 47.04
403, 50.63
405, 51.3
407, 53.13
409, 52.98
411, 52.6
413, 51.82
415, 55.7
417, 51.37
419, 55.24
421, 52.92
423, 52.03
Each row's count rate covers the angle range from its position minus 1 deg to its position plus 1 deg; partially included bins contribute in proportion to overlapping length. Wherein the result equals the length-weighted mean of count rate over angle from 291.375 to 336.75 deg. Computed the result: 47.5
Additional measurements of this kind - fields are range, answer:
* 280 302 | 46.4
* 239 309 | 46.4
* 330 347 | 52.7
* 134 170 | 49.5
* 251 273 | 45.4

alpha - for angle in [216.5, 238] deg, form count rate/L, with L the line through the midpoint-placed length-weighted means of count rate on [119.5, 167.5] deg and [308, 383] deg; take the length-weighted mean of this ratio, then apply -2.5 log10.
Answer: 0.02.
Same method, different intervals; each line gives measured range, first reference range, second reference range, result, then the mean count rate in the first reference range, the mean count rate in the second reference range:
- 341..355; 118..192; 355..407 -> -0.23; 48.5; 50.3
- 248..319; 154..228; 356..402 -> 0.07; 48.8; 49.9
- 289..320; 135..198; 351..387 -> 0.11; 48.4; 53.8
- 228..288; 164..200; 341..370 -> 0.12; 47.5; 58.1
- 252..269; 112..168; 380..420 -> 0.09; 49.2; 49.8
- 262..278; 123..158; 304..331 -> 0.06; 49.5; 46.7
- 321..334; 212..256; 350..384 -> 0.12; 49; 54.5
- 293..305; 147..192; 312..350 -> 0.05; 48.3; 50.7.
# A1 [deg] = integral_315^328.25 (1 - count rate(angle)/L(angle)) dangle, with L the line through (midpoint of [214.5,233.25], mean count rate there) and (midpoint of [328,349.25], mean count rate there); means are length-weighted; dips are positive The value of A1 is 1.5 deg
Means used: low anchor 50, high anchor 53.3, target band 46.7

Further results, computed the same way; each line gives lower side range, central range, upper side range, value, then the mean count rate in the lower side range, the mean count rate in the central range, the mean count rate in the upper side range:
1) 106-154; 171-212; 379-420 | 1.12 deg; 49.3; 48.1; 49.8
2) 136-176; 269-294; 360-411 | 1.94 deg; 49.3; 45.5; 49.4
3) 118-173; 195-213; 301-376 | 0.10 deg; 49.1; 49.7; 51.9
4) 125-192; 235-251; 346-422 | 0.57 deg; 48.5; 48.3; 52.6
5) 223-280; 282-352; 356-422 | -0.76 deg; 47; 49.4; 50.8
